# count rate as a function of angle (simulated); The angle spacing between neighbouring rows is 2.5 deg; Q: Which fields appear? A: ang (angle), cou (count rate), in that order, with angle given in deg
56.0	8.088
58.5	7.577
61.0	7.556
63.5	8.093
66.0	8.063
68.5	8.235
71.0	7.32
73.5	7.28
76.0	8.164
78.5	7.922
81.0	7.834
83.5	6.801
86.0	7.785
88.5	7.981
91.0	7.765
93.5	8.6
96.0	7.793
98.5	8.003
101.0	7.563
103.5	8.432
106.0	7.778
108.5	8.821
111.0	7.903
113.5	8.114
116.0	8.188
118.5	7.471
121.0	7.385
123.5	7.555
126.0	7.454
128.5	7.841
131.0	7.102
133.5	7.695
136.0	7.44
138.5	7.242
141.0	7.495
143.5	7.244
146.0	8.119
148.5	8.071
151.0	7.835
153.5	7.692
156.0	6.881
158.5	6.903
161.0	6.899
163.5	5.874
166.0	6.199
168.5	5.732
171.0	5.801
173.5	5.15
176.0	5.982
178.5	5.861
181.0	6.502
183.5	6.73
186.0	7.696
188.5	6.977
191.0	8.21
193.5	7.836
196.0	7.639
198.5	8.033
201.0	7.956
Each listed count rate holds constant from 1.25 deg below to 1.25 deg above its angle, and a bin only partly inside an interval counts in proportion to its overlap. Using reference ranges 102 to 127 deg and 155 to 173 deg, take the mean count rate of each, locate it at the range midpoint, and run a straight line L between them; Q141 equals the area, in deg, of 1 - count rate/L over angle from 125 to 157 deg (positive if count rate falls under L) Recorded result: -2.44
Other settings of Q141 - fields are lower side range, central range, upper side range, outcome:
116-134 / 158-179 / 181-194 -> 4.0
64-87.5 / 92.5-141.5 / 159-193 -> -4.0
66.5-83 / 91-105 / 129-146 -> -0.7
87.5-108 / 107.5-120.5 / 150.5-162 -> -0.4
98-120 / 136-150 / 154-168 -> -1.1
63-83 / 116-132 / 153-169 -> -1.0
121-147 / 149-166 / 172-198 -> 0.5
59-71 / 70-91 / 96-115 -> 0.8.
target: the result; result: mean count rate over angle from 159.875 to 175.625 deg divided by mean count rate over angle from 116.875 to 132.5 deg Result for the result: 0.79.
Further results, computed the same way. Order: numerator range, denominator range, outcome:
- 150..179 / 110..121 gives 0.81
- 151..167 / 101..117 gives 0.84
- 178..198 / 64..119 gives 0.92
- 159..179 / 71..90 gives 0.78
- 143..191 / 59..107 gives 0.86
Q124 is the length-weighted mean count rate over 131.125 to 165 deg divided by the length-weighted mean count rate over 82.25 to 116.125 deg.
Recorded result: 0.92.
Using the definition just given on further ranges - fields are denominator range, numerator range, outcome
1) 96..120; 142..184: 0.83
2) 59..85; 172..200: 0.90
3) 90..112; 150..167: 0.85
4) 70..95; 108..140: 0.99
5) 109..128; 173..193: 0.87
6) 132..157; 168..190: 0.83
